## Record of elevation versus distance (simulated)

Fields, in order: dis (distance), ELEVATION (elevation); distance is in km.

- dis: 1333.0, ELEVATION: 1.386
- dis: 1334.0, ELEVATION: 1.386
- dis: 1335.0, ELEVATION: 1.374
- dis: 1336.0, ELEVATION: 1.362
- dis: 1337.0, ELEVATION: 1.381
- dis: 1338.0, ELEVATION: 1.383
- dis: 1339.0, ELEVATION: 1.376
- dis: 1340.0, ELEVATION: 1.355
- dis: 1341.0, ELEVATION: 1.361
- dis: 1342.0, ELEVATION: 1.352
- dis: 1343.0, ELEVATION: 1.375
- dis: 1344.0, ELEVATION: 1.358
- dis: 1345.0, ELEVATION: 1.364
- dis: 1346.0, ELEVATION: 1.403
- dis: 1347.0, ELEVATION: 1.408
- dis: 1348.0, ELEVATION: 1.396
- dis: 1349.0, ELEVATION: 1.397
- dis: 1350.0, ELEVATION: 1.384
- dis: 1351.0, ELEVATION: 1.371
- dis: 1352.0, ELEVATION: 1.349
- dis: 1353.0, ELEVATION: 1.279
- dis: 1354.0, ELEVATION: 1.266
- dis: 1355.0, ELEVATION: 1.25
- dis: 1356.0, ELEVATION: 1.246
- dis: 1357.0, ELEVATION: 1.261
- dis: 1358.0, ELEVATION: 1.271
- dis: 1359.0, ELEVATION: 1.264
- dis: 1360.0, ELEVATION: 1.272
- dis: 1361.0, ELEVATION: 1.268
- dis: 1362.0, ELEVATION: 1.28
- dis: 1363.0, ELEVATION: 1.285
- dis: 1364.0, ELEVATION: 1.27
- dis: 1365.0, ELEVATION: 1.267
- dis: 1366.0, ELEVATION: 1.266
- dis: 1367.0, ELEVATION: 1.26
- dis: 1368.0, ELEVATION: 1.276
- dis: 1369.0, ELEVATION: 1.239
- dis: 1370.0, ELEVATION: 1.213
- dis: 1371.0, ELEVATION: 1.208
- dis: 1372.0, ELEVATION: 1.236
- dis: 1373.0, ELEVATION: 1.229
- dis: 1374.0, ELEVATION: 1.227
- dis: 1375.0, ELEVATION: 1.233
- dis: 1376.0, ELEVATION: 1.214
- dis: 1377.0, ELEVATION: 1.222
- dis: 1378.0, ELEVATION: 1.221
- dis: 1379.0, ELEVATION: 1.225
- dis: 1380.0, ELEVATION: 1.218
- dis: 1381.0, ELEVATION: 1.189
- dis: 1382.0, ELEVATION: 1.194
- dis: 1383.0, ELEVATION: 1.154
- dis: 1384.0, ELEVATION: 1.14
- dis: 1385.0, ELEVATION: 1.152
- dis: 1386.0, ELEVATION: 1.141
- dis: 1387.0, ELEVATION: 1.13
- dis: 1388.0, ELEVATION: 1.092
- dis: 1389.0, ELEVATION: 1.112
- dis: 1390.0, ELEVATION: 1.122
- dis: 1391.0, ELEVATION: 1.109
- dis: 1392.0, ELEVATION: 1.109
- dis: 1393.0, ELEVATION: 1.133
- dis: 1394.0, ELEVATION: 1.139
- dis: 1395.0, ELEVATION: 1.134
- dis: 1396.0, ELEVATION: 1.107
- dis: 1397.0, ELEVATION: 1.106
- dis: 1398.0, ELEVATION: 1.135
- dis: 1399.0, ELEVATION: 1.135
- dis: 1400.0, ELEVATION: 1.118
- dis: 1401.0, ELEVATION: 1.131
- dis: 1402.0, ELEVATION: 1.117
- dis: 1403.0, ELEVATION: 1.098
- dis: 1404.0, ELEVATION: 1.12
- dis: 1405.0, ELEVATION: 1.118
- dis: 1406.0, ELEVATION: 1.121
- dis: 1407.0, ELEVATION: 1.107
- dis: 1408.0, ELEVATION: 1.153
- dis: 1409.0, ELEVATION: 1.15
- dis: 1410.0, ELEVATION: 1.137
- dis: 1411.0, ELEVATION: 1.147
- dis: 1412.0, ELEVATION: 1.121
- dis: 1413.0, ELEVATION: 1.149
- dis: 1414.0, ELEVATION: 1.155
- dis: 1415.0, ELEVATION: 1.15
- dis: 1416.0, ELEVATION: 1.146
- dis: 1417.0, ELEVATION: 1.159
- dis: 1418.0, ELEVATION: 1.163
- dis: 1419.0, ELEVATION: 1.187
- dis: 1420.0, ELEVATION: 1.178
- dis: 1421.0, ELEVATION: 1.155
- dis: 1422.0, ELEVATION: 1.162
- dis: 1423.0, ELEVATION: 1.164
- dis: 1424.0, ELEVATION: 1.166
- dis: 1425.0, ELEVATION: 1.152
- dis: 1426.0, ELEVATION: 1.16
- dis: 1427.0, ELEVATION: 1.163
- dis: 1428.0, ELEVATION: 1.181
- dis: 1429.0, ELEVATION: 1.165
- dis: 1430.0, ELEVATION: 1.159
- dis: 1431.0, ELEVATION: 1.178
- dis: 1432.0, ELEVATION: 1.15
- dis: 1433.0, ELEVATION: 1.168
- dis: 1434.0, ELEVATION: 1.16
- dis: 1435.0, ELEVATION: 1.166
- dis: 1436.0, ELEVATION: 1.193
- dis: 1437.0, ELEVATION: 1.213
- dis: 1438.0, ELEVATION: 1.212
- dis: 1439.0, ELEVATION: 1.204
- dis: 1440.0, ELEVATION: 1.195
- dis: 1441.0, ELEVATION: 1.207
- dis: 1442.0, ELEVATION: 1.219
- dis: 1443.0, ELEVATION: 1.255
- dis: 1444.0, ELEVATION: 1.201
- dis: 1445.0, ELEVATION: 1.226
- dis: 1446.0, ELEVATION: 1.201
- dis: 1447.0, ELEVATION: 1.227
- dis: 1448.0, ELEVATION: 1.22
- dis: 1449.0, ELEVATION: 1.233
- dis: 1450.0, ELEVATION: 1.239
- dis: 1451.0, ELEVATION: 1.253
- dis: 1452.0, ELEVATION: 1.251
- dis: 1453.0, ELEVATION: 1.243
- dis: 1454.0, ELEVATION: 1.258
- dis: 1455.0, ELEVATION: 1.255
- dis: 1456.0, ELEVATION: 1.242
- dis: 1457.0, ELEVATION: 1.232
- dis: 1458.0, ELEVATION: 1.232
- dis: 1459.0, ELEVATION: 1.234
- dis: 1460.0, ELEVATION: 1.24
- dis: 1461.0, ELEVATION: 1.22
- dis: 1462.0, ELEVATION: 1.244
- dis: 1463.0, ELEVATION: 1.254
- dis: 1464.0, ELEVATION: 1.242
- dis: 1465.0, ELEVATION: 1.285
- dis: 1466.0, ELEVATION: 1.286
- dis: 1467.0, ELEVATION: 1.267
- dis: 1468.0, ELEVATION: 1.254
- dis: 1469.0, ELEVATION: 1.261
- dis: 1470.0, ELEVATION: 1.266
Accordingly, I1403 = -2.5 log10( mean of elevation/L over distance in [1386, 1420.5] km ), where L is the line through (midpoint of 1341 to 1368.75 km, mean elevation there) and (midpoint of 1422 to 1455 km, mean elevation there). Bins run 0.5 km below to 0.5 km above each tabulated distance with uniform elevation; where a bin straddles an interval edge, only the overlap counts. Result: 0.10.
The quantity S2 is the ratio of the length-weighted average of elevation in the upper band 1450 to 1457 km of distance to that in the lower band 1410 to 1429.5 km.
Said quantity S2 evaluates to 1.1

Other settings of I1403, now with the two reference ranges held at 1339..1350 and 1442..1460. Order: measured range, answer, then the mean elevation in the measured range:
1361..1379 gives 0.083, 1.24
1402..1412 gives 0.150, 1.13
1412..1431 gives 0.101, 1.16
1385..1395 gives 0.173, 1.12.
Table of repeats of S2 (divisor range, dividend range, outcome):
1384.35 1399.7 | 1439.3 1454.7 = 1.09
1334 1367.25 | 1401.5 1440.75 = 0.87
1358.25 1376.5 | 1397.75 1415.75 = 0.90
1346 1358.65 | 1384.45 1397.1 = 0.85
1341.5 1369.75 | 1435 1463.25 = 0.94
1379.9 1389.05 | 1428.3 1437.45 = 1.02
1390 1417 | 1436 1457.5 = 1.09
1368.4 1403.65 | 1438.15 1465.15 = 1.06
